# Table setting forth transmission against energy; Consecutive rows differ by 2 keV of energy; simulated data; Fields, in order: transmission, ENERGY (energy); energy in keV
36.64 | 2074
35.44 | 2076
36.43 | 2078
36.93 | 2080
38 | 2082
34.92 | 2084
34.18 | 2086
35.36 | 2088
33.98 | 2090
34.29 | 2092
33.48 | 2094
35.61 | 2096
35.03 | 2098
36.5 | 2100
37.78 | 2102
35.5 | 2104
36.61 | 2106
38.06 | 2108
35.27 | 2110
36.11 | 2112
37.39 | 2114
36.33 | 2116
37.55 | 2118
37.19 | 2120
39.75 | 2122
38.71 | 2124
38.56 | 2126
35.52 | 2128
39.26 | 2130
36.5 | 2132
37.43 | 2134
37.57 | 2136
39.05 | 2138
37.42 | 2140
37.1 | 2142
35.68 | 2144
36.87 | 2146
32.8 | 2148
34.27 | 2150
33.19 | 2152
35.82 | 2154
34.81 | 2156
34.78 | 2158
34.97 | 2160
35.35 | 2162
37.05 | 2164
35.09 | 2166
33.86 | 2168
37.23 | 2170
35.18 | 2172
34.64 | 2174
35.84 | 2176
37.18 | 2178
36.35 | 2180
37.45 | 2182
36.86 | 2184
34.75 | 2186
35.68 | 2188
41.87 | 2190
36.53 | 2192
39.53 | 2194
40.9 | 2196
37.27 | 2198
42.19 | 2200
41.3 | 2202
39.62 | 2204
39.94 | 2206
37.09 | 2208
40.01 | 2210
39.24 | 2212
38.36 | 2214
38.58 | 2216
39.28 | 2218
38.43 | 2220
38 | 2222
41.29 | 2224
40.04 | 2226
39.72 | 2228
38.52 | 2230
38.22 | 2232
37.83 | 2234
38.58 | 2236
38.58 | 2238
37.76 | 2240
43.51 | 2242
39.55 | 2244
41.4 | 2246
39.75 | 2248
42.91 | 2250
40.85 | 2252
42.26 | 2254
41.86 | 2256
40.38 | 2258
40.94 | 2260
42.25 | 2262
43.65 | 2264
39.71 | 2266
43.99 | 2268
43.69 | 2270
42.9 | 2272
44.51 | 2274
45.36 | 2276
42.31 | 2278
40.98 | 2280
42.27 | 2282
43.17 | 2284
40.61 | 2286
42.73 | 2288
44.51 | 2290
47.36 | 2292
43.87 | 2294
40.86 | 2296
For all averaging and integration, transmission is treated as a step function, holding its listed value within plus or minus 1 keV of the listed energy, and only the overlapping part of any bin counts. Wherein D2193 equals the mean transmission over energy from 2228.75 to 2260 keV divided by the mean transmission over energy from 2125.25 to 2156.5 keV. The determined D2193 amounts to 1.1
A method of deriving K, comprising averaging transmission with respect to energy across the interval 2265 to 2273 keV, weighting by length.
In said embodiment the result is 42.6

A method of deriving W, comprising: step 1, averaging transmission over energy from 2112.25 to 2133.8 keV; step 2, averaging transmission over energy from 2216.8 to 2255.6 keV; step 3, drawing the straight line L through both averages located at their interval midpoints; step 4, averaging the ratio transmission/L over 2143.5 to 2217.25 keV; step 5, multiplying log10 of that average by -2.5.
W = 0.05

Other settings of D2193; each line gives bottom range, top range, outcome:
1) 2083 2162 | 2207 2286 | 1.13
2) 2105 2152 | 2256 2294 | 1.16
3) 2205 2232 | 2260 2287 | 1.09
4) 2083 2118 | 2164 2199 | 1.03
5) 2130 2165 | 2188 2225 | 1.09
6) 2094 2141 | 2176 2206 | 1.03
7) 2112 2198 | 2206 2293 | 1.12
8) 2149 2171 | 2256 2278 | 1.21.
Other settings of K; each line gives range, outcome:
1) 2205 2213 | 39.1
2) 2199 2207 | 40.8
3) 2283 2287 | 41.9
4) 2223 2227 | 40.7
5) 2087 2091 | 34.7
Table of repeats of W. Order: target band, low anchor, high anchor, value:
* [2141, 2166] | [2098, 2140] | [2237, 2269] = 0.09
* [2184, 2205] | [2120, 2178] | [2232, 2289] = -0.01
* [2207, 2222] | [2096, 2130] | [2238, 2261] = 0.03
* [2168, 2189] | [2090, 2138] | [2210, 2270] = 0.07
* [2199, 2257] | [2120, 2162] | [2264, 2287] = 0.02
